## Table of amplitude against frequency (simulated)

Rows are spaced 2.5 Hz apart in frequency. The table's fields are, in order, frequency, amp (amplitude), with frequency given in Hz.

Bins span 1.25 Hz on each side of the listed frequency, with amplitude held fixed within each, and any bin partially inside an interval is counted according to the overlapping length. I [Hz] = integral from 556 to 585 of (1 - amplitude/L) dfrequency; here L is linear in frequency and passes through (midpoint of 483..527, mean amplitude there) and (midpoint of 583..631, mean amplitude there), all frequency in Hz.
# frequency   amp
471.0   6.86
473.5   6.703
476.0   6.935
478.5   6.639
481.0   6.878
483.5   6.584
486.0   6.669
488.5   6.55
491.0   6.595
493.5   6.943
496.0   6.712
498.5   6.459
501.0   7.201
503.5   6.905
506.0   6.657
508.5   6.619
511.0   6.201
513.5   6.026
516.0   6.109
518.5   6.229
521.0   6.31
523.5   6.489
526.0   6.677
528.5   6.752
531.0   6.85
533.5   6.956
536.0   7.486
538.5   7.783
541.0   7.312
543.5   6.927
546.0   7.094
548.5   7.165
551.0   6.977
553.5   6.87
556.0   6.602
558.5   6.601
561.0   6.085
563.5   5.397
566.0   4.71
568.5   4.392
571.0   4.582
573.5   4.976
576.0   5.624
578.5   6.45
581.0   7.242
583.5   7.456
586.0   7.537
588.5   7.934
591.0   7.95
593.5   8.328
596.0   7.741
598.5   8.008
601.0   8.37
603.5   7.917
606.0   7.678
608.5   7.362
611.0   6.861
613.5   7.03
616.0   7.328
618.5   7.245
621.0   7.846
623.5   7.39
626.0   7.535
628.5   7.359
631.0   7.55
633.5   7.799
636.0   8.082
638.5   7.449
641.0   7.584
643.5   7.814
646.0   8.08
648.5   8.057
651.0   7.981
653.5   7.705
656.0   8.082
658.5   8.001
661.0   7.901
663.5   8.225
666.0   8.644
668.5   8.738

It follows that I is 5.7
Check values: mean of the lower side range 6.55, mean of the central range 5.82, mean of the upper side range 7.63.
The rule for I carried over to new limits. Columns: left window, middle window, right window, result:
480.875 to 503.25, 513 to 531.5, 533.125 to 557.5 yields 1.4 Hz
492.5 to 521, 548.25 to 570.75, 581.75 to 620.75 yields 3.7 Hz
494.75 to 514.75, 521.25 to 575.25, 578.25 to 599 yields 5.5 Hz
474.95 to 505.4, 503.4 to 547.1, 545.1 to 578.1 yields -2.8 Hz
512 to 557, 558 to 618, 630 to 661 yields 4.1 Hz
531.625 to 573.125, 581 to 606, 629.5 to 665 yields -2.9 Hz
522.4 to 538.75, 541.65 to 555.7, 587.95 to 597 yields 0.5 Hz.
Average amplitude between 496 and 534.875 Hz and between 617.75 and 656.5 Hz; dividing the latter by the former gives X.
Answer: 1.18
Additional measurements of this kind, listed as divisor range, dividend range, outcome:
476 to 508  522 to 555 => 1.04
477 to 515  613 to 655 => 1.15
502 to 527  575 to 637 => 1.17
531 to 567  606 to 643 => 1.11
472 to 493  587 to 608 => 1.19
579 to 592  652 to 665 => 1.06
